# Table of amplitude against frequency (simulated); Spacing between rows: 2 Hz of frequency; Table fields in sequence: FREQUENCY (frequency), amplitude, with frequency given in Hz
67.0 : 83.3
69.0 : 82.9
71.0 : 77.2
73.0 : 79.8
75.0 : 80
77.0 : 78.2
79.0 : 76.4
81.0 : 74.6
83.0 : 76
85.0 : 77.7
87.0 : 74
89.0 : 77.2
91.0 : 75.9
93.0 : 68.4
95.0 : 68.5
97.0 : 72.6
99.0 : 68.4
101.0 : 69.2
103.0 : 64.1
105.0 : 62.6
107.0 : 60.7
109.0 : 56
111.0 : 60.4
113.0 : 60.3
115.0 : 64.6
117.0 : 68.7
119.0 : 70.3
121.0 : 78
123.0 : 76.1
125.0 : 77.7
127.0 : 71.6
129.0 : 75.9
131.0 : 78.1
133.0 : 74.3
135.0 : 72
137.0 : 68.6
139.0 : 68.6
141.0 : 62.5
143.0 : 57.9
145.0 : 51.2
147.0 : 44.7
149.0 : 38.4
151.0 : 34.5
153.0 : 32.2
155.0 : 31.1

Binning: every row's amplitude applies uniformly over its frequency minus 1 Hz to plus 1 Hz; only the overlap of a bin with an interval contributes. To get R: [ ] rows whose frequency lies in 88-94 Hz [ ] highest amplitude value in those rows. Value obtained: 77.2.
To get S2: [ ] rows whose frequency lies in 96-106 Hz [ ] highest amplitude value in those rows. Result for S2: 72.6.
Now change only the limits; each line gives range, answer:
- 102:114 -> 64.1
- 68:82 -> 82.9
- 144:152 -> 51.2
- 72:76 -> 80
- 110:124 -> 78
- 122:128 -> 77.7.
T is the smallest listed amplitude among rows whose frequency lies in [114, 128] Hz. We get 64.6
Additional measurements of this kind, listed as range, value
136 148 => 44.7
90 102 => 68.4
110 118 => 60.3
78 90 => 74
